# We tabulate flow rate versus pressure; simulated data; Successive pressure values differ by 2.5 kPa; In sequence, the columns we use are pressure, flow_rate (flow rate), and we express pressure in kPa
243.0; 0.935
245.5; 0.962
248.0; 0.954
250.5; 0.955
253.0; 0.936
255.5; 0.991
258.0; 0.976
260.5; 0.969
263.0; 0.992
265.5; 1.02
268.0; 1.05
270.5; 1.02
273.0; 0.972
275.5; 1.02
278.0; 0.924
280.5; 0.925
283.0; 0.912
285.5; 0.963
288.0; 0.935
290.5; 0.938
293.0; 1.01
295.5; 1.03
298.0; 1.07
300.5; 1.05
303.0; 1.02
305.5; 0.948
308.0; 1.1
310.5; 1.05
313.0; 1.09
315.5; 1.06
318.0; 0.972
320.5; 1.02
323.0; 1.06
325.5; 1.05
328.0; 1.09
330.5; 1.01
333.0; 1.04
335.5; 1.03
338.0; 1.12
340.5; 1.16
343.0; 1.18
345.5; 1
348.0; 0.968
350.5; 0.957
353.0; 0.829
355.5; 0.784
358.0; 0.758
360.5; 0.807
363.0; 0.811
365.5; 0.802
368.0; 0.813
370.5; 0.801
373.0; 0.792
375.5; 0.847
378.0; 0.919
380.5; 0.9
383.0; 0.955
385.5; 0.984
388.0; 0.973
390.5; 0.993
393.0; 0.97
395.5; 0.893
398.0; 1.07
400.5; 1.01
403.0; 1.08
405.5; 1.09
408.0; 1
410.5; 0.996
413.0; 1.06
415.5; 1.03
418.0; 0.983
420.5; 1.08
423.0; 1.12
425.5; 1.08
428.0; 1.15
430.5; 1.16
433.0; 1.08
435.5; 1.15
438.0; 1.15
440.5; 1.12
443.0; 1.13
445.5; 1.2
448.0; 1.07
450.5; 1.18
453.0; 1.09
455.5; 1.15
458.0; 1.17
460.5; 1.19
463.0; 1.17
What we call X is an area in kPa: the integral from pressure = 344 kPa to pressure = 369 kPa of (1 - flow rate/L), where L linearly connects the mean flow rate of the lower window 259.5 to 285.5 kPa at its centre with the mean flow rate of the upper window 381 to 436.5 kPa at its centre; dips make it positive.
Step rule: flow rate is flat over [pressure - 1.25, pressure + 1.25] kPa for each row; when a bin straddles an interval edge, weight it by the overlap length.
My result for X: 3.92 kPa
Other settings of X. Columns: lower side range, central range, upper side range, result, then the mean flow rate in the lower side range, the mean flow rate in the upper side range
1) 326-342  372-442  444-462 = 6.1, 1.08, 1.15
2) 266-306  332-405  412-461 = 8.1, 0.988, 1.12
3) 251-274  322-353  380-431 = -1.1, 0.991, 1.03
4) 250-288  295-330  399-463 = -1.2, 0.974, 1.1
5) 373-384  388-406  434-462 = -0.9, 0.891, 1.15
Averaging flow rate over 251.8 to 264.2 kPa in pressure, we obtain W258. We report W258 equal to 0.973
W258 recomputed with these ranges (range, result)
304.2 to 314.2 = 1.05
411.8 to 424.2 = 1.05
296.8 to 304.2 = 1.05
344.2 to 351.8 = 0.975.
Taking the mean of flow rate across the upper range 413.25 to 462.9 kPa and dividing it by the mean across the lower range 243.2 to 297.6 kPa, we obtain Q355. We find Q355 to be 1.1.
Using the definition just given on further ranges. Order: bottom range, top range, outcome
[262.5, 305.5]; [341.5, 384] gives 0.89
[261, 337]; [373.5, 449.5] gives 1.03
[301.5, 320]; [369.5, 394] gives 0.88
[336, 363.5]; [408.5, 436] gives 1.13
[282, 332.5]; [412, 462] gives 1.10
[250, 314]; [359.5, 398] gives 0.90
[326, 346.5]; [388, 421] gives 0.94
